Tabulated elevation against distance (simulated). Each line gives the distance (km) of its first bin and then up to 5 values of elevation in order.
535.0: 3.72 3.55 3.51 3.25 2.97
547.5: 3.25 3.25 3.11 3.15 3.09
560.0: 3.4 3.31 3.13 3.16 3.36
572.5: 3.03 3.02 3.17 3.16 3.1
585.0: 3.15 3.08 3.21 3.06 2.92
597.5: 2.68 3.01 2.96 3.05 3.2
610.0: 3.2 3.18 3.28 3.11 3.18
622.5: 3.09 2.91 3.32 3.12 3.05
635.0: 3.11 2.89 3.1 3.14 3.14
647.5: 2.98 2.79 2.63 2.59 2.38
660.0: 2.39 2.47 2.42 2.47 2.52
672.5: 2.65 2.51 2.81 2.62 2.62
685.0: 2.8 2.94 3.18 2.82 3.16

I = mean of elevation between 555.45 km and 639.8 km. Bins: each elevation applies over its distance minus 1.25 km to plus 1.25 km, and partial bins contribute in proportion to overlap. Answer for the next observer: 3.11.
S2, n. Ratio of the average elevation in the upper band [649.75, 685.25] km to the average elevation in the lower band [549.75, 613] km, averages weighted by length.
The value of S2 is 0.8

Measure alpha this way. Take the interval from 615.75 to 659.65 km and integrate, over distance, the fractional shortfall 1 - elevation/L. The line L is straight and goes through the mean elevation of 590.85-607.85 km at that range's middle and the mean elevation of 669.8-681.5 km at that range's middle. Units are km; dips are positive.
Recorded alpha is -2.5 km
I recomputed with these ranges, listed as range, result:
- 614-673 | 2.86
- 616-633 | 3.12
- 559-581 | 3.19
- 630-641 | 3.05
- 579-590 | 3.13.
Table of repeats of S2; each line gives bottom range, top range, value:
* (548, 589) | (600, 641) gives 0.98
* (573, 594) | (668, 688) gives 0.86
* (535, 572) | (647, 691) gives 0.81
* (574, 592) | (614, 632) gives 1.00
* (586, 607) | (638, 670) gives 0.90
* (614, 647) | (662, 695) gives 0.87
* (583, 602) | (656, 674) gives 0.82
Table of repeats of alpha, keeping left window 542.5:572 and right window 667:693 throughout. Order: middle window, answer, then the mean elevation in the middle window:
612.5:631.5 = -1.27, 3.15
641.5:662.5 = 0.76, 2.73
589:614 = -0.18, 3.05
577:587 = -0.12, 3.14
